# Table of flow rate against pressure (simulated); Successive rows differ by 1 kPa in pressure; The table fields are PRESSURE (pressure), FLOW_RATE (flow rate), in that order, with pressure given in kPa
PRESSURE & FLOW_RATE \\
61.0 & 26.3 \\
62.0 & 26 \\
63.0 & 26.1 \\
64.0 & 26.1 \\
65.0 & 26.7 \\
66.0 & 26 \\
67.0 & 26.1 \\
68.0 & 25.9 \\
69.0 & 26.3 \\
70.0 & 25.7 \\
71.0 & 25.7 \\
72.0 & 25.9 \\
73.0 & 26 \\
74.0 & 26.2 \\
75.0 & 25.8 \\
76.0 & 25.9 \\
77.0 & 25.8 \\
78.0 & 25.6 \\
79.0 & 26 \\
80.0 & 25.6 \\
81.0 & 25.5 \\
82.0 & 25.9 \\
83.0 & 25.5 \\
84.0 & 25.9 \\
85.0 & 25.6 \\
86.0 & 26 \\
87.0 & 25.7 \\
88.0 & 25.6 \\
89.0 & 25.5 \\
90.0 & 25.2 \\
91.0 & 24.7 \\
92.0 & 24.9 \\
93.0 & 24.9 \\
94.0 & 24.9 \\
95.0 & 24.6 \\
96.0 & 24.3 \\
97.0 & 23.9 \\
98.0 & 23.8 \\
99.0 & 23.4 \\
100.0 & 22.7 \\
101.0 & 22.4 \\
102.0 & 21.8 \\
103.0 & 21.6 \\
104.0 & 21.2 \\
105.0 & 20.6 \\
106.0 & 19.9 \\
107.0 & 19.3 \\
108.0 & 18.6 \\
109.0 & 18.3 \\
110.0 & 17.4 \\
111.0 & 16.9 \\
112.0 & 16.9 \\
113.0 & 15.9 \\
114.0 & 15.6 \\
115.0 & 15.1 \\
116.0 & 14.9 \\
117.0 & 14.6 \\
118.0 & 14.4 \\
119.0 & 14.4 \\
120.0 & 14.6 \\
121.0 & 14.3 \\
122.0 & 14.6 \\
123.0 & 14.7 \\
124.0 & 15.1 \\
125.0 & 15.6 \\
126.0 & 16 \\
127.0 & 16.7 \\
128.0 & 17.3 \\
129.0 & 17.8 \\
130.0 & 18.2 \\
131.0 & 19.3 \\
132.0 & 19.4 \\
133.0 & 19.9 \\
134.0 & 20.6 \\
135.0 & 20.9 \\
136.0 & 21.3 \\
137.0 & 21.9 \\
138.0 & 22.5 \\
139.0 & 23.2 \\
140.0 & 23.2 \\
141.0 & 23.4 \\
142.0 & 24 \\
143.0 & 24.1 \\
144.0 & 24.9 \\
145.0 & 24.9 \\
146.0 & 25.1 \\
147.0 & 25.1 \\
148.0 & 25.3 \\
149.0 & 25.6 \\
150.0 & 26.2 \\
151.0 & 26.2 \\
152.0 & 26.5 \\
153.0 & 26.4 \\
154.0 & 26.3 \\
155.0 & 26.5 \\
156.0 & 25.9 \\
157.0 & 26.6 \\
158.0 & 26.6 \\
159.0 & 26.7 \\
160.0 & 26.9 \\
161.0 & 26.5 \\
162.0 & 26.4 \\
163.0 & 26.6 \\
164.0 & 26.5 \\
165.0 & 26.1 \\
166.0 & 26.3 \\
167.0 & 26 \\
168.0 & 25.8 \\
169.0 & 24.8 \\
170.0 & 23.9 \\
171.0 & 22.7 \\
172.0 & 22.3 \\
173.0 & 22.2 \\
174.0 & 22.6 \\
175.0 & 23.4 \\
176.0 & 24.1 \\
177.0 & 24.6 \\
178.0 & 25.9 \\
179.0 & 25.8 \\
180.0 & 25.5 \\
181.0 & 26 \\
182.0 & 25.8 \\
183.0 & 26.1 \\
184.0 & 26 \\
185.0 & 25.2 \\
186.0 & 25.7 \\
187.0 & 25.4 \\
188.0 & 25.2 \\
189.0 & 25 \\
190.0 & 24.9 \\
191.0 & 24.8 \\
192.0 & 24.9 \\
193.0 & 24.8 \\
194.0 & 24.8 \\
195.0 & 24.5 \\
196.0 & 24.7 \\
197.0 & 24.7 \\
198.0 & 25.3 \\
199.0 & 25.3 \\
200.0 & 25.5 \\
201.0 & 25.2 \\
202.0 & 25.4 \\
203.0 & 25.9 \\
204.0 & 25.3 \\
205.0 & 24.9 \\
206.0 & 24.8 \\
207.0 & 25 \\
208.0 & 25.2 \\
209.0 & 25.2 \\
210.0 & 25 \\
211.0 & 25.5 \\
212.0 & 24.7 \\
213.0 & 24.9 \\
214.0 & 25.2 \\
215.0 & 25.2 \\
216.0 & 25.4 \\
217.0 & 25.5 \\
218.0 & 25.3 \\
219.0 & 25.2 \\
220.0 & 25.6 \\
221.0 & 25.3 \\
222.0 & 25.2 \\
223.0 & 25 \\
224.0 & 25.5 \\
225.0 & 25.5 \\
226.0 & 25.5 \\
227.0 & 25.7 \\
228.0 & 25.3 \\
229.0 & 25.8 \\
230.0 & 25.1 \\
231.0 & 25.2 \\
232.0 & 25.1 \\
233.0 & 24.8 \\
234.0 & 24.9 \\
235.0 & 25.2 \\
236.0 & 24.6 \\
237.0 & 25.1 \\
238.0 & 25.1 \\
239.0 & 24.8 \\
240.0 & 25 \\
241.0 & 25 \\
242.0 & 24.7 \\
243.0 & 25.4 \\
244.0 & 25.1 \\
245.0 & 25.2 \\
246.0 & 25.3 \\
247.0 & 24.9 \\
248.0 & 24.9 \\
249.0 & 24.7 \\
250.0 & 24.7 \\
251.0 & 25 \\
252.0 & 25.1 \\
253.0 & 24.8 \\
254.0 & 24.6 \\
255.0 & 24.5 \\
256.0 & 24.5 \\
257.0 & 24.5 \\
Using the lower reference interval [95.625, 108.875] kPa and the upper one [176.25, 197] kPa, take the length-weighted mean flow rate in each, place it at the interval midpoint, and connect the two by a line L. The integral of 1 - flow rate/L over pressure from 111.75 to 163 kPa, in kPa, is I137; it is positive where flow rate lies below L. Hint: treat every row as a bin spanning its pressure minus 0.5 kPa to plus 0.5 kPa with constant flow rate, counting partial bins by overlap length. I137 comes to 4.7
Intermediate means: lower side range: 21.7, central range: 21.2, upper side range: 25.3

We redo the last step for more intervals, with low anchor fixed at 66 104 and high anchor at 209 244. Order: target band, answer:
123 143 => 4.2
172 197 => 0.3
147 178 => -0.4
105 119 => 4.6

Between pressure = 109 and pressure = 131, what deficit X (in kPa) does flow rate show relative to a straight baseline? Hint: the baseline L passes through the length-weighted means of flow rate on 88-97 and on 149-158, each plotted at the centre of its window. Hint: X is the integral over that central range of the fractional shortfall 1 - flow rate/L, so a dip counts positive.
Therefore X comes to 8.3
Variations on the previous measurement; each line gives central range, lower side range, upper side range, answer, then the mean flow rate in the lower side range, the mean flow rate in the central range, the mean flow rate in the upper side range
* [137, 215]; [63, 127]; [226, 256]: -4.9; 22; 25.1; 25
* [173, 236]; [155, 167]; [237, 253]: 1.4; 26.4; 25.1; 25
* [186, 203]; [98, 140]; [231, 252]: -2.0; 18.4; 25.1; 25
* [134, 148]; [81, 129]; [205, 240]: -1.0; 20.3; 23.4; 25.2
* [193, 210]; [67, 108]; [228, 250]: -0.1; 24.5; 25.1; 25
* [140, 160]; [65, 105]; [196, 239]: -0.4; 24.9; 25.6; 25.2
